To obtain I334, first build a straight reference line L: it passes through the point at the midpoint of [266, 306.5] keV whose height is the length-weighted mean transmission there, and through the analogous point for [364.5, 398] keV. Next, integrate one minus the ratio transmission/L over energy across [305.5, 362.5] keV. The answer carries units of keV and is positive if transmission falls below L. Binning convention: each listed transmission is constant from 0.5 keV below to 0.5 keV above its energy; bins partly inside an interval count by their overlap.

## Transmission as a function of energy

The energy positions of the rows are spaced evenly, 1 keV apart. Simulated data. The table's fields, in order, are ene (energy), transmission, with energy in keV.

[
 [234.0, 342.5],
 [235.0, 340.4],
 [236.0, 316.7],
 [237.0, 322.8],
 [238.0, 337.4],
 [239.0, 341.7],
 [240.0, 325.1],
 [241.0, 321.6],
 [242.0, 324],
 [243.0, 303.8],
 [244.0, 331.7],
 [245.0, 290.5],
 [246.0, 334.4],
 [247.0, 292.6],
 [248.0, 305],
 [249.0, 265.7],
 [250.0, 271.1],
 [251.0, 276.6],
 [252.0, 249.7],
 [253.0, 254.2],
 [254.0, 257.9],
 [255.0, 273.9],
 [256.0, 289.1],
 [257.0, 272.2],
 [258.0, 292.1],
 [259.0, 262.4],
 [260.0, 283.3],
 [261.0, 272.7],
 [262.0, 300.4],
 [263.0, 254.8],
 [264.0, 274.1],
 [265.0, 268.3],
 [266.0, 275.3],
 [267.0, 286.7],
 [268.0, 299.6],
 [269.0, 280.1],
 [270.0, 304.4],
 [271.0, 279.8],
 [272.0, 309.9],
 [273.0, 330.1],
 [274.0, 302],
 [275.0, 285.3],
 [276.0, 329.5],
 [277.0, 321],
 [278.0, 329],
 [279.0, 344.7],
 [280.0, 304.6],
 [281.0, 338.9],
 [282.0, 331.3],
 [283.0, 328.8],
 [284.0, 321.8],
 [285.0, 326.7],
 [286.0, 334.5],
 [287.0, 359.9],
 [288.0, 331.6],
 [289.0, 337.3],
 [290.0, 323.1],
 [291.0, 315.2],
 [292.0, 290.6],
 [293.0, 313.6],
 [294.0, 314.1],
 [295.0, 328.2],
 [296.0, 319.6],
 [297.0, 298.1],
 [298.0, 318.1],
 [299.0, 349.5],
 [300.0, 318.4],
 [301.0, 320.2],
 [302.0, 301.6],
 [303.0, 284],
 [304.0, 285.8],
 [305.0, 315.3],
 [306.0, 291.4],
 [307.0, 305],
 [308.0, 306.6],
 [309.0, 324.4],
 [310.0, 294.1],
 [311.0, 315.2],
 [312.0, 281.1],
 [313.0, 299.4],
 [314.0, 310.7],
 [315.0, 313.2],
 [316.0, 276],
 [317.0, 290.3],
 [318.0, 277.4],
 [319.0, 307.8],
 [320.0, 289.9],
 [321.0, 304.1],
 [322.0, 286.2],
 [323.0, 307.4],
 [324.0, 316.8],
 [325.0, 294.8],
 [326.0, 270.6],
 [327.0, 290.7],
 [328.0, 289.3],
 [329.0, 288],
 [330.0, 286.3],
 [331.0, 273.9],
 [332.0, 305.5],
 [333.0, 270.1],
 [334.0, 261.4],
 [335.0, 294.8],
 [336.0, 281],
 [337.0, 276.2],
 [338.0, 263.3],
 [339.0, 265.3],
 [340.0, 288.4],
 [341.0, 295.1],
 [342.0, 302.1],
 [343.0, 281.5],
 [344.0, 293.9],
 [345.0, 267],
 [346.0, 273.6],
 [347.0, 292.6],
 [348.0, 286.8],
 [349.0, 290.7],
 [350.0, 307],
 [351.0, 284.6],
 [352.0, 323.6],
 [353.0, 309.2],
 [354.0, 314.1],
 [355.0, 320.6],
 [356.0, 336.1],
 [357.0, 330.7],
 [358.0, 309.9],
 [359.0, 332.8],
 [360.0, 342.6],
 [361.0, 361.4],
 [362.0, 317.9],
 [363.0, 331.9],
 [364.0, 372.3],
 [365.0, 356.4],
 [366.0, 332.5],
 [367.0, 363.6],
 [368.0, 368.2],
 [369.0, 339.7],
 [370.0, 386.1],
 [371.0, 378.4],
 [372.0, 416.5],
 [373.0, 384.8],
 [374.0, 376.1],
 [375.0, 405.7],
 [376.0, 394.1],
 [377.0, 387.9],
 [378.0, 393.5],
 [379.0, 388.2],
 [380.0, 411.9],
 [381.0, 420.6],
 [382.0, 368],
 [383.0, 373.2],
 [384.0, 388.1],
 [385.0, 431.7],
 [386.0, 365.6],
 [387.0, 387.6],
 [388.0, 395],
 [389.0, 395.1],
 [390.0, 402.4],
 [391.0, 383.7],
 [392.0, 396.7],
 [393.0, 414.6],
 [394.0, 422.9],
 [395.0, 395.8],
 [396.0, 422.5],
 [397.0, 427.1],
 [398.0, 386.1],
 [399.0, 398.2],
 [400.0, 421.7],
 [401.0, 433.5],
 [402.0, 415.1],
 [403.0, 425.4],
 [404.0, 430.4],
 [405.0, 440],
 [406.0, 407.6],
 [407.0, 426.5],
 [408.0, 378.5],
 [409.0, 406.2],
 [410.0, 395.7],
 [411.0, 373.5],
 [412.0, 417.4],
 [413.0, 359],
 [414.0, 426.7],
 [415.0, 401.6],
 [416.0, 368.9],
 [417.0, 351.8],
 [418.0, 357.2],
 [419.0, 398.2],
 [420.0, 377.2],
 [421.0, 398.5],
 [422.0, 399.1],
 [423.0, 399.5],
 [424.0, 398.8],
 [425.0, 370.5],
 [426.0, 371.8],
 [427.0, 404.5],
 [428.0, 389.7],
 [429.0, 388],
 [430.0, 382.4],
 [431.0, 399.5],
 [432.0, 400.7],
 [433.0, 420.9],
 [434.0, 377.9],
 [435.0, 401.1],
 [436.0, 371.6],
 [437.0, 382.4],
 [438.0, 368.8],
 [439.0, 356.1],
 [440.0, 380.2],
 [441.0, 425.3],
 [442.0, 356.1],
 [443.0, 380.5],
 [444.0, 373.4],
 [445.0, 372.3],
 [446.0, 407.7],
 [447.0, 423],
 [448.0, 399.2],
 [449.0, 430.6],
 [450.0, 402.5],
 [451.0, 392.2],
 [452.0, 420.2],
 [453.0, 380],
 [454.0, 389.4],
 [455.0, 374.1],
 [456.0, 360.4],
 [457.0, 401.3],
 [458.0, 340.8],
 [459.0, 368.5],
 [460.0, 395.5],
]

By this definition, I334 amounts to 8.83 keV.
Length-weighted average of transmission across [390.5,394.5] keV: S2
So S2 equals 404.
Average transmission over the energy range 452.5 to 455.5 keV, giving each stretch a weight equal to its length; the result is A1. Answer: 381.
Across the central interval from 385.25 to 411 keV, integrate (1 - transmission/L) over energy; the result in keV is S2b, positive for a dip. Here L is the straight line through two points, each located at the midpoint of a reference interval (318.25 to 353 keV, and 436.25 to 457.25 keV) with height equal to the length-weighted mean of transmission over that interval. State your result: -4.6 keV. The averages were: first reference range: 289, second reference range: 389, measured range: 407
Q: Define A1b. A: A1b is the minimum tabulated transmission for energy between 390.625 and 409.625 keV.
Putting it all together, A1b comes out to 378.5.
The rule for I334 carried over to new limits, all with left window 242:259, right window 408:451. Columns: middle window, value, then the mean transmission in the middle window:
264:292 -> -1.1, 314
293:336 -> 3.1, 299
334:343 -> 1.5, 282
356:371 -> 0.2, 347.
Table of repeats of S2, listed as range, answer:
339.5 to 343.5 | 292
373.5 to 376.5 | 392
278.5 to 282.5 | 330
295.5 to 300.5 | 321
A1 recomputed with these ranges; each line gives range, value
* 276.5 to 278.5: 325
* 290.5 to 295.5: 312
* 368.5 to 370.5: 363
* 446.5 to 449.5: 418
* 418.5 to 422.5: 393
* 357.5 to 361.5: 337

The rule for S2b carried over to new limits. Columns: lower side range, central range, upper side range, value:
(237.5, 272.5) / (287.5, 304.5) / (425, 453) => -0.1 keV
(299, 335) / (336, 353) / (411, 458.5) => 1.6 keV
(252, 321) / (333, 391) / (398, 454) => 2.2 keV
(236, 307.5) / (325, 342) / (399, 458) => 2.9 keV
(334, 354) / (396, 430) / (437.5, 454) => -3.9 keV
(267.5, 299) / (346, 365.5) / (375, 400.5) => 2.8 keV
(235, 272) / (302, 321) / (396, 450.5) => 1.7 keV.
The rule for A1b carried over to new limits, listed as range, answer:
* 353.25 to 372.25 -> 309.9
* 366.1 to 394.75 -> 339.7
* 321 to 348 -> 261.4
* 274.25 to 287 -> 285.3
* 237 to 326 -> 249.7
